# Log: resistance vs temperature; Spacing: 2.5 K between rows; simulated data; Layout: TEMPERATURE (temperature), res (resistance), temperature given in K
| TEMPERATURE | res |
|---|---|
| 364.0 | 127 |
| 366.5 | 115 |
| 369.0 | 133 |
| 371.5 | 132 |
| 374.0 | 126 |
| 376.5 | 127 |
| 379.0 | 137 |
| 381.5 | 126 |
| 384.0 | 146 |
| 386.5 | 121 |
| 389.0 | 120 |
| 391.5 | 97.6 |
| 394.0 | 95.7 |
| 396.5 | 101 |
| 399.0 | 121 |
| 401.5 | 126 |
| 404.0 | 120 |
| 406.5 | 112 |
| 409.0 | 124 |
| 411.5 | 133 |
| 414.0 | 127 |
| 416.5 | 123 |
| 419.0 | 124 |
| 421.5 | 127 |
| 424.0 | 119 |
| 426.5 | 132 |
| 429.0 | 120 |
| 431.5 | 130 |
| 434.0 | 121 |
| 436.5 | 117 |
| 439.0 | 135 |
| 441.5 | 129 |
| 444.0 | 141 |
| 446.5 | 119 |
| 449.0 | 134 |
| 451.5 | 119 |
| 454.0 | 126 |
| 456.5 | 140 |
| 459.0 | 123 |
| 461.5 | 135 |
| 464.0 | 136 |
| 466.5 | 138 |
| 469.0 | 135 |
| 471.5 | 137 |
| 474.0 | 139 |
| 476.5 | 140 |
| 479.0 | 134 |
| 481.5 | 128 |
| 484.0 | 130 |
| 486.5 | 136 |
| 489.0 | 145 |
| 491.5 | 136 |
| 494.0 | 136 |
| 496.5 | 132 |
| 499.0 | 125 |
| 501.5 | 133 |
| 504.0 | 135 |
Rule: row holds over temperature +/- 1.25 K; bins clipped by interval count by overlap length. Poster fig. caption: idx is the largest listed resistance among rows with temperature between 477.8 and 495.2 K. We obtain 145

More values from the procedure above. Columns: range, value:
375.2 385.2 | 146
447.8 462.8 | 140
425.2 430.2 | 132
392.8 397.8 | 101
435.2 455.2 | 141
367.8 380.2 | 137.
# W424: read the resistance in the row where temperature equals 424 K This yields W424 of 119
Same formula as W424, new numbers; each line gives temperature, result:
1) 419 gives 124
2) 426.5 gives 132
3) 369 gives 133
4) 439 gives 135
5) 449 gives 134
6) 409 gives 124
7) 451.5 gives 119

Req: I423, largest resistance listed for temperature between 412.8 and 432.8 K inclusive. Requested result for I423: 132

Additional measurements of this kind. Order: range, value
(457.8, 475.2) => 139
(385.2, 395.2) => 121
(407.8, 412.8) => 133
